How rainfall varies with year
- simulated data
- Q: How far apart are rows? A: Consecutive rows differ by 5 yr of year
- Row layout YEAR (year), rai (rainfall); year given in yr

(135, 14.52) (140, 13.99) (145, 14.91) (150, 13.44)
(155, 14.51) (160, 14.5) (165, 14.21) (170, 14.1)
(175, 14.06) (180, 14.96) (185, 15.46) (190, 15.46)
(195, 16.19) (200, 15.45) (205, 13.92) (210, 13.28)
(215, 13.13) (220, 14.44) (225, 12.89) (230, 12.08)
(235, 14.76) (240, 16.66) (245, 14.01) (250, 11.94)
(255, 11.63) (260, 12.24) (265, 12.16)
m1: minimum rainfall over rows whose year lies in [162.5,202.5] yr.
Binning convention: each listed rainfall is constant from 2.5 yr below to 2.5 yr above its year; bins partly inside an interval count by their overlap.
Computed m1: 14.06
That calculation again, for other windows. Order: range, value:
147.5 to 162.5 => 13.44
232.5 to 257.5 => 11.63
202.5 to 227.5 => 12.89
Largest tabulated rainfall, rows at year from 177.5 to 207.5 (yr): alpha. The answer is 16.19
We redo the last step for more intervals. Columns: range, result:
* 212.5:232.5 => 14.44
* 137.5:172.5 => 14.91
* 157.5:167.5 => 14.5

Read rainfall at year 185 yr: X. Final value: 15.46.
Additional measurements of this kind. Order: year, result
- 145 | 14.91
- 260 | 12.24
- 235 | 14.76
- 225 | 12.89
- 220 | 14.44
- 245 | 14.01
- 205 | 13.92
